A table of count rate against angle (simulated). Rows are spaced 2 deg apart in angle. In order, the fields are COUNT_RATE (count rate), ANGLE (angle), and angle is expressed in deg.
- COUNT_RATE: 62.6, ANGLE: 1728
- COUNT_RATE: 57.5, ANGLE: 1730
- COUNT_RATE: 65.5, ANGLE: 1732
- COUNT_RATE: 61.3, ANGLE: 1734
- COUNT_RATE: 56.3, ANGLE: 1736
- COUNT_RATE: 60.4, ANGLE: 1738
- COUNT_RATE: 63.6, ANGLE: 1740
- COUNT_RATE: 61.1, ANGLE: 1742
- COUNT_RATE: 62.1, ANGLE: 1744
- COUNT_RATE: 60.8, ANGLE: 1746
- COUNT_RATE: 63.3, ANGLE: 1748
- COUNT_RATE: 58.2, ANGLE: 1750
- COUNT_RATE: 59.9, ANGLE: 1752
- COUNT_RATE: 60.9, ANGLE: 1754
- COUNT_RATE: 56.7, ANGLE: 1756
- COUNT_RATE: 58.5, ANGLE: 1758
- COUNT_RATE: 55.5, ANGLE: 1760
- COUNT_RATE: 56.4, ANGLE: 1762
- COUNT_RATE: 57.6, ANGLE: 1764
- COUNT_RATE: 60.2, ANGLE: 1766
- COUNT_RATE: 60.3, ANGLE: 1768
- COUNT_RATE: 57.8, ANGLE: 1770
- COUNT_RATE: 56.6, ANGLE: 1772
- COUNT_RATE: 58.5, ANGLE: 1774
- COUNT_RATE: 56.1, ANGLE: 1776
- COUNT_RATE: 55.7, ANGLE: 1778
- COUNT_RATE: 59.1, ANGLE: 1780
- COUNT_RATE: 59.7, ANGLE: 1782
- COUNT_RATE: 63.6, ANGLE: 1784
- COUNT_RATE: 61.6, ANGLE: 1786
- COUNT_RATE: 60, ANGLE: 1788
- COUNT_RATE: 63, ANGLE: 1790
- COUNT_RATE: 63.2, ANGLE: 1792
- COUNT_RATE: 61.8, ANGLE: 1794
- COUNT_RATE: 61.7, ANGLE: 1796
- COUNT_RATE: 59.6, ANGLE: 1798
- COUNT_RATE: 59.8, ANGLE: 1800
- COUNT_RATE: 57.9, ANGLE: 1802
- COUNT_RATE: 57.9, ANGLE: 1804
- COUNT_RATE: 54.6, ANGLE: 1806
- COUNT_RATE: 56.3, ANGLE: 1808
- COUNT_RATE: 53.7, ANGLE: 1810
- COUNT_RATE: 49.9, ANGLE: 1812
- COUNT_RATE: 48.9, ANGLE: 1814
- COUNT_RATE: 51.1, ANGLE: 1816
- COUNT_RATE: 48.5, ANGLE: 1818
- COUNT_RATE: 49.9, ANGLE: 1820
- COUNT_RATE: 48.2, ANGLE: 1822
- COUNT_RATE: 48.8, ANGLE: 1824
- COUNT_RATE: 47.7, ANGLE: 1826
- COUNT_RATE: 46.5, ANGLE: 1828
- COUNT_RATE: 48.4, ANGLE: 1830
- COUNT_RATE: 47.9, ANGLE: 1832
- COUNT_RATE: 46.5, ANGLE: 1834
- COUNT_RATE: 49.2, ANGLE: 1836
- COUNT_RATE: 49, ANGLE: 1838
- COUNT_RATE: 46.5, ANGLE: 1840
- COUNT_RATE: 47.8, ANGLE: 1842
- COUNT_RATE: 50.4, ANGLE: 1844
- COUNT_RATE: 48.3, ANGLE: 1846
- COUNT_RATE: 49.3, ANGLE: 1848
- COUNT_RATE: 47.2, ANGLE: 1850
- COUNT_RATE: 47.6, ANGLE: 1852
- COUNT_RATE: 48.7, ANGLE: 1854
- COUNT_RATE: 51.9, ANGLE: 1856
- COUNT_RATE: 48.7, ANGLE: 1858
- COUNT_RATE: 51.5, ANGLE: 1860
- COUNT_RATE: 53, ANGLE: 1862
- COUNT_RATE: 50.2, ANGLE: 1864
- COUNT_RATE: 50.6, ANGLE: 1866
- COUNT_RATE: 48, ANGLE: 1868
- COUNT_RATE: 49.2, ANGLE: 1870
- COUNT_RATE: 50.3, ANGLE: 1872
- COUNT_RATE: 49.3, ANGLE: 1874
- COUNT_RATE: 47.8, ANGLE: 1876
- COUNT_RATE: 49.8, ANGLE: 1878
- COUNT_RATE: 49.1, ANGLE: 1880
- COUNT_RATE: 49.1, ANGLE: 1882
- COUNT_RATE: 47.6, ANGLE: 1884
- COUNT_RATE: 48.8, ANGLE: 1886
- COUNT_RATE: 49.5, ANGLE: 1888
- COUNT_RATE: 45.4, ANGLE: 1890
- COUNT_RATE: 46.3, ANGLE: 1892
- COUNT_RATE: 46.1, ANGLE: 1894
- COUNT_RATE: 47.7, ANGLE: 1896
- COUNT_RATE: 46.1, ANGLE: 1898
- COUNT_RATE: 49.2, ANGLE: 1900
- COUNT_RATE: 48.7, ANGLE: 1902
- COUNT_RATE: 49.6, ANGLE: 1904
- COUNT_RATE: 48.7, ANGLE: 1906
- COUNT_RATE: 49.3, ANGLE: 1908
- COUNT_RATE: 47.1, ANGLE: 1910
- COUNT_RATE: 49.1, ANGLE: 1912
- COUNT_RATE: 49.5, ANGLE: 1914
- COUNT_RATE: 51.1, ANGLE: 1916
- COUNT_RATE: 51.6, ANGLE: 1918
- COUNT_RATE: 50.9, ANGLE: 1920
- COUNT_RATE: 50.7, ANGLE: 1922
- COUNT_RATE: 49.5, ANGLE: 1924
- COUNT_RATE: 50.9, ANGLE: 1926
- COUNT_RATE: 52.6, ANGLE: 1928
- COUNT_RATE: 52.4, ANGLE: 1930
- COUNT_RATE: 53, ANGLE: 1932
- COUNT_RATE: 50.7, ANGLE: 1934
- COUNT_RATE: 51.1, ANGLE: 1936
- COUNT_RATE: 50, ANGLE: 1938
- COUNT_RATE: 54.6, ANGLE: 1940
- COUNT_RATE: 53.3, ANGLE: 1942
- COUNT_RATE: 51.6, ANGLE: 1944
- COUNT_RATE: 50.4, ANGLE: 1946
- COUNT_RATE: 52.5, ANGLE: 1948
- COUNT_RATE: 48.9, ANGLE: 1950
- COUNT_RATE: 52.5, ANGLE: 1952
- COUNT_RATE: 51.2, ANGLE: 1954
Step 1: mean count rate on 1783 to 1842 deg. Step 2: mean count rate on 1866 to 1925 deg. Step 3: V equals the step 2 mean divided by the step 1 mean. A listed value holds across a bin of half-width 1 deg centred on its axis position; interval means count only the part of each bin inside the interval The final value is 0.91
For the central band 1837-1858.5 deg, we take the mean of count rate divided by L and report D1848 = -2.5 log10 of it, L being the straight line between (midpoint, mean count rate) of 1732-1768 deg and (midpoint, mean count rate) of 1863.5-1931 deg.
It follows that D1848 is 0.09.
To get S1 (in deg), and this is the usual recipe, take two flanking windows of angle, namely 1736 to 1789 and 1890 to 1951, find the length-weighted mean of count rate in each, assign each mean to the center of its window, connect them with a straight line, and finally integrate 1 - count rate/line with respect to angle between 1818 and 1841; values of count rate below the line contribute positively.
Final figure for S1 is 3.04 deg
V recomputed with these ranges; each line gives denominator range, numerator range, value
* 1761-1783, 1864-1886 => 0.85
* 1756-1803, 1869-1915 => 0.82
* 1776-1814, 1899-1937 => 0.86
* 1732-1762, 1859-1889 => 0.83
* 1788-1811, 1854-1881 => 0.84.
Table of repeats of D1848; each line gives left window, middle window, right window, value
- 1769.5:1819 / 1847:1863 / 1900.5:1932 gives 0.09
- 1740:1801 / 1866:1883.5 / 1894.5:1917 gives 0.05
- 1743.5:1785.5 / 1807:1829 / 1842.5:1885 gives 0.08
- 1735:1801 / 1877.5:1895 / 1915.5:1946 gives 0.13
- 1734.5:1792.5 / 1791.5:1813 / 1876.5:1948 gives -0.01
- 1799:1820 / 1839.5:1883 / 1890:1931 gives 0.04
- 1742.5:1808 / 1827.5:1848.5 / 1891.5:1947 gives 0.15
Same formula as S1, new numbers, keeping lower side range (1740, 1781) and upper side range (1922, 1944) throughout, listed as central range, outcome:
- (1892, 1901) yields 1.0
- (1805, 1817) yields 0.9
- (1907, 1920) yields 0.7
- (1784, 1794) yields -0.8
